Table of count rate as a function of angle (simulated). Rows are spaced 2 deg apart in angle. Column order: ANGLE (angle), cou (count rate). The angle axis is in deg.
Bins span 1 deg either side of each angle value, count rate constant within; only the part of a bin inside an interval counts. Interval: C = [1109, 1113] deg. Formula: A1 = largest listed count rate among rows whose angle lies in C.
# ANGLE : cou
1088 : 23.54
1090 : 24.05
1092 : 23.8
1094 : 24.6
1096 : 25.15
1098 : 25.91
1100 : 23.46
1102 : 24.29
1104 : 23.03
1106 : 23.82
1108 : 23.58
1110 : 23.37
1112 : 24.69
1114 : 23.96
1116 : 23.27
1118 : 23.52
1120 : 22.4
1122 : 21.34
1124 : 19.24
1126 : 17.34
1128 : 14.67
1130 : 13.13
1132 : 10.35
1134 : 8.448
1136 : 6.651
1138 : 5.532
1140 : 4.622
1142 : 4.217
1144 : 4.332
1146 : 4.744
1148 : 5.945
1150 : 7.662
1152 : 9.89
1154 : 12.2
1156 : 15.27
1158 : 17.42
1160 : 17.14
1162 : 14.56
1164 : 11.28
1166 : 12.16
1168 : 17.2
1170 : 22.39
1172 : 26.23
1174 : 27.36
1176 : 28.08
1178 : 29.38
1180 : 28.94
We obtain 24.69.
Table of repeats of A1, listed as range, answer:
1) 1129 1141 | 13.13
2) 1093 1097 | 25.15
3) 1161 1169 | 17.2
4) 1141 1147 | 4.744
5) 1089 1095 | 24.6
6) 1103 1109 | 23.82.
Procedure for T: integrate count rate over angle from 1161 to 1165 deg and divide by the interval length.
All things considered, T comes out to 12.9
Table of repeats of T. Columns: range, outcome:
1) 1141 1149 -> 4.81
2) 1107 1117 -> 23.8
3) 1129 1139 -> 8.82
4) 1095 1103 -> 24.7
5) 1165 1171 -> 17.2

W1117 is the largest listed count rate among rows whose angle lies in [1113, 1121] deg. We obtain 23.96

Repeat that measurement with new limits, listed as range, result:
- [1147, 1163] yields 17.42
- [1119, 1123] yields 22.4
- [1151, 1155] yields 12.2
